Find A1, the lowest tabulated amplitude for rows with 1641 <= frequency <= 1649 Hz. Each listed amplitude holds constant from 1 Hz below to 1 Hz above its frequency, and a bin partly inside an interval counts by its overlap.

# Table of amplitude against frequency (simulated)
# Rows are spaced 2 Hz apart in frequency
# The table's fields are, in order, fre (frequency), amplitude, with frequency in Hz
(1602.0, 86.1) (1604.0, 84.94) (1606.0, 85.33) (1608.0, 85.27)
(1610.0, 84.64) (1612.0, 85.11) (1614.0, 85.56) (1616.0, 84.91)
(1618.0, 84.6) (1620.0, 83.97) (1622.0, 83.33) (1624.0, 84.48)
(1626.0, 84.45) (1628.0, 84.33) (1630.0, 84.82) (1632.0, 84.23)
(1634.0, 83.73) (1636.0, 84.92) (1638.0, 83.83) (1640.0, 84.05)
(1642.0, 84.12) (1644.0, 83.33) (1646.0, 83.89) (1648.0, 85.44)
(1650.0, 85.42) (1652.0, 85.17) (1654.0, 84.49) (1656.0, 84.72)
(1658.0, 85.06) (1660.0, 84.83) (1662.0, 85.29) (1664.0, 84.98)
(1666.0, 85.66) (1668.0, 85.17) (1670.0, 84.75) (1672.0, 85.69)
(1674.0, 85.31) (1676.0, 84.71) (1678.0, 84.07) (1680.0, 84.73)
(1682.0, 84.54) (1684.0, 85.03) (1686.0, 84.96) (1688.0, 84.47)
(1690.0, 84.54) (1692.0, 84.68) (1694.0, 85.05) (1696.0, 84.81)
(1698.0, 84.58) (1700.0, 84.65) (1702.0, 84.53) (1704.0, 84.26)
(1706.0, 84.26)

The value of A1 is 83.33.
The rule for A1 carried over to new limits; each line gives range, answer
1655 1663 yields 84.72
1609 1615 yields 84.64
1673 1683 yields 84.07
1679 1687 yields 84.54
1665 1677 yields 84.71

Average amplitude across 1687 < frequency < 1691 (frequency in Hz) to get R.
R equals 84.5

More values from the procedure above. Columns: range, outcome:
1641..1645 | 83.7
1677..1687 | 84.7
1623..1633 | 84.5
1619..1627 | 84.1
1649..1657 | 84.9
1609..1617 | 85.1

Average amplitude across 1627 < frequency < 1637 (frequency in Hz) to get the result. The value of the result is 84.4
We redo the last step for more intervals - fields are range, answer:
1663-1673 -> 85.2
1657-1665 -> 85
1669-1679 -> 84.9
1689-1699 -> 84.7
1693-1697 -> 84.9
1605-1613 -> 85.1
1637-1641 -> 83.9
